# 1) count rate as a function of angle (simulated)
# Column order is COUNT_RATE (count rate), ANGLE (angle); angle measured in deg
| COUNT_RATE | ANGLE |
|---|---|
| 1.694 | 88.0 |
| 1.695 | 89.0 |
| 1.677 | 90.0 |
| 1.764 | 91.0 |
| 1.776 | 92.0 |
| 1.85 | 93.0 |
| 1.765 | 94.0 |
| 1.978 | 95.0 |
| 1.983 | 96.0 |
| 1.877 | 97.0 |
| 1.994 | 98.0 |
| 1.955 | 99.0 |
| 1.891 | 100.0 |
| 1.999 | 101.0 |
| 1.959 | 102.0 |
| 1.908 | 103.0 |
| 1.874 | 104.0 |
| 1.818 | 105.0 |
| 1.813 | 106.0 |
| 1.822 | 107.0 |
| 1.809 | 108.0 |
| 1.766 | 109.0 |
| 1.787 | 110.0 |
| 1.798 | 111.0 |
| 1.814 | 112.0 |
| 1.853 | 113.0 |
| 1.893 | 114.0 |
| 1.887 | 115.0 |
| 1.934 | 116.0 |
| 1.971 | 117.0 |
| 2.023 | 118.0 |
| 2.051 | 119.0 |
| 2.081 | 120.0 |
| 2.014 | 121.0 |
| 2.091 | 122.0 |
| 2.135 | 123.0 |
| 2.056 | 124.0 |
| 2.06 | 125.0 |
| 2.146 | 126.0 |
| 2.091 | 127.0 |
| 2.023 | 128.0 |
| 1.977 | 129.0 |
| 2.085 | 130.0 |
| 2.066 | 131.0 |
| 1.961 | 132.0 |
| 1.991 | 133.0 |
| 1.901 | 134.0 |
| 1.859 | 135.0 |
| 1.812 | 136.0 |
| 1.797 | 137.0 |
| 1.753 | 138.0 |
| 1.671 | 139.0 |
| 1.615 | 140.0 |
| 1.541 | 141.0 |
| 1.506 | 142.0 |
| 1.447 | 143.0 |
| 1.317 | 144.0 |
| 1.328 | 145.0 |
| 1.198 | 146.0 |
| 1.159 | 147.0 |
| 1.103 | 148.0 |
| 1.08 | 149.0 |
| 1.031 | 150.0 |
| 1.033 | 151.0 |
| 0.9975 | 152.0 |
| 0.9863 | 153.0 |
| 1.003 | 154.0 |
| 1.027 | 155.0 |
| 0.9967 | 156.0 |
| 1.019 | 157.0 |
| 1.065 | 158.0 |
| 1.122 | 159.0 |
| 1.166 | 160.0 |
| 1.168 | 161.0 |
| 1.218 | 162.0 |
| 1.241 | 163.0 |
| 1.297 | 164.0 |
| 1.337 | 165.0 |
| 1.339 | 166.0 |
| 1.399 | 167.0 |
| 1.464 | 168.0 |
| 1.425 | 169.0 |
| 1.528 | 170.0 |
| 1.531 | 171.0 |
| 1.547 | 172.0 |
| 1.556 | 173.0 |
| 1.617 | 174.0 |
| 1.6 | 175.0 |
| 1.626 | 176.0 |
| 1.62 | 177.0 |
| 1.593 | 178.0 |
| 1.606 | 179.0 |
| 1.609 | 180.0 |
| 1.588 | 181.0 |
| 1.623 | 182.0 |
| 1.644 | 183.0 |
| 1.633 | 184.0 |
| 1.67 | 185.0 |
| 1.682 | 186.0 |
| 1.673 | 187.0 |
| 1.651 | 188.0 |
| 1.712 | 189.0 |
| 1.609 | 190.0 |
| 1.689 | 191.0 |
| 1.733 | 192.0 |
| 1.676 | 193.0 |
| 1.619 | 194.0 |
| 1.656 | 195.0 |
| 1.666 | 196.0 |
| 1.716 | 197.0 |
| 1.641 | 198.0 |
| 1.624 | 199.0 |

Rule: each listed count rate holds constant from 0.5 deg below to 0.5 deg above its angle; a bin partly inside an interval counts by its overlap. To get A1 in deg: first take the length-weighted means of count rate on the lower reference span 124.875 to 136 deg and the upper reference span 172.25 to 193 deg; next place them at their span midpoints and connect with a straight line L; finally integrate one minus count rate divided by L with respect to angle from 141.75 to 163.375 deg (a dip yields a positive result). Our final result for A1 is 8.28 deg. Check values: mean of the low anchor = 2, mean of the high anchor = 1.64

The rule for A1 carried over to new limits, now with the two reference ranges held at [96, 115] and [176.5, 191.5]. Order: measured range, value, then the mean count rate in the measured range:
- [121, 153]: 2.1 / 1.67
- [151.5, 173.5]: 5.9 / 1.25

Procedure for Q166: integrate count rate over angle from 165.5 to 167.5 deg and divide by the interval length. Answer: 1.37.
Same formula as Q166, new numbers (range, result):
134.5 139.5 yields 1.78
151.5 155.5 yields 1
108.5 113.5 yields 1.8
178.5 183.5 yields 1.61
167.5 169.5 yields 1.44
